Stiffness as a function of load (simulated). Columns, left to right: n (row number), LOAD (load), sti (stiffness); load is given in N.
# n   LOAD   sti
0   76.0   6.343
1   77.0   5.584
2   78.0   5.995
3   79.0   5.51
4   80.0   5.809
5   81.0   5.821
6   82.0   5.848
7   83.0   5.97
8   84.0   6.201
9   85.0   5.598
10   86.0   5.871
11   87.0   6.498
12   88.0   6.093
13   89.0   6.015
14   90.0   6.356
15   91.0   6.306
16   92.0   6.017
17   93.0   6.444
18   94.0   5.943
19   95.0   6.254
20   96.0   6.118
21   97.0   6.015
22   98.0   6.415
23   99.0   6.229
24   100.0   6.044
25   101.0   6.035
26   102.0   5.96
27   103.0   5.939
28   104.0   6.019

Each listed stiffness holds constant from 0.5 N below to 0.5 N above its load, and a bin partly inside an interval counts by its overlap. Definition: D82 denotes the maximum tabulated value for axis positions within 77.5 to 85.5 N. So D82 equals 6.201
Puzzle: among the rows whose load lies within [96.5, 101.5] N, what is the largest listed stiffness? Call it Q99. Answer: 6.415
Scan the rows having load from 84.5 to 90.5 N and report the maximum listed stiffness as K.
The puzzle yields 6.498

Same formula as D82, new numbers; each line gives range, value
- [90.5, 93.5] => 6.444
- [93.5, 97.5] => 6.254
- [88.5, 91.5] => 6.356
